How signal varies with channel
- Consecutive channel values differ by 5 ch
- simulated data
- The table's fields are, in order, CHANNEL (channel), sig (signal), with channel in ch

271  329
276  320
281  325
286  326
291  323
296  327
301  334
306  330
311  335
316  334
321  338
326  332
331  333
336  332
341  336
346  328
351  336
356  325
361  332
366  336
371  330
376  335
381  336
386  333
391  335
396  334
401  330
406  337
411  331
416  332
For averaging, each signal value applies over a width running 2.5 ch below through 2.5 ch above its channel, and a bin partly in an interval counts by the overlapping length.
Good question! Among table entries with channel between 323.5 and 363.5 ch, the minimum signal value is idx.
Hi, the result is 325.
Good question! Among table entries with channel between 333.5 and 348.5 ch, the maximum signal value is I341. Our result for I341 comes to 336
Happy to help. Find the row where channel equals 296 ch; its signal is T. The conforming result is 327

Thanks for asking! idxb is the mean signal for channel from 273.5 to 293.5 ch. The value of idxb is 324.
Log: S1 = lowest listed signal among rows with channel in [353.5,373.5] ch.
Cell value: 325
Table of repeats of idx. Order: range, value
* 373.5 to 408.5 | 330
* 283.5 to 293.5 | 323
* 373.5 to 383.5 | 335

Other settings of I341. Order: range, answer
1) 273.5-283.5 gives 325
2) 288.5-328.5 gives 338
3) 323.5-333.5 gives 333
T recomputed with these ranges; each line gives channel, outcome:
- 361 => 332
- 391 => 335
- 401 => 330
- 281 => 325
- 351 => 336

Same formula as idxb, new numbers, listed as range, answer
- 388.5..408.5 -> 334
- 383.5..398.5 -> 334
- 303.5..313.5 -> 332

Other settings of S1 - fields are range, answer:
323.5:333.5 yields 332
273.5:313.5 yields 320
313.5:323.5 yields 334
